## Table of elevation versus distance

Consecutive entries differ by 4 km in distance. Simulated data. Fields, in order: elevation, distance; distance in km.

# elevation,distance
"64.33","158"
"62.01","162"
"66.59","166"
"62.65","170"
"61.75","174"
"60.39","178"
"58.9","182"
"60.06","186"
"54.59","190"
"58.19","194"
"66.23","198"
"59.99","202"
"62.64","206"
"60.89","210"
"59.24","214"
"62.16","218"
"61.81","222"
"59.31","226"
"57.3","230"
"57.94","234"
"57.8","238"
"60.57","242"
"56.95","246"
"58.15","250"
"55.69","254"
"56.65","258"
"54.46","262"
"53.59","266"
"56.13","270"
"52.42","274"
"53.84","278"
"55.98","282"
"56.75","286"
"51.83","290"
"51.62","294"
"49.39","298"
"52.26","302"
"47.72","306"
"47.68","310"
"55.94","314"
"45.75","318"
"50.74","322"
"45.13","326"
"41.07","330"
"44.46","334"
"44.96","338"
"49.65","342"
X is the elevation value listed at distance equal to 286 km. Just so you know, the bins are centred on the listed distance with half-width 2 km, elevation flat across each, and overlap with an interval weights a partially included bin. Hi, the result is 56.75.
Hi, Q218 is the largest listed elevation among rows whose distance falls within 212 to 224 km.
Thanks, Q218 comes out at 62.16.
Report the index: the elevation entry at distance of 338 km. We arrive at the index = 44.96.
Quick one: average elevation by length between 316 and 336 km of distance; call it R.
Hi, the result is 45.4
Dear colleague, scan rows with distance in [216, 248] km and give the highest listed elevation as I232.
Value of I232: 62.16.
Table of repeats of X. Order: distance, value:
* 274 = 52.42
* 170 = 62.65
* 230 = 57.3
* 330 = 41.07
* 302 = 52.26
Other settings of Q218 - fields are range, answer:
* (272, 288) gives 56.75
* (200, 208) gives 62.64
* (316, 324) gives 50.74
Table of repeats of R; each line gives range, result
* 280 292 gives 54.9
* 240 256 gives 57.8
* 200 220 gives 61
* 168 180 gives 61.6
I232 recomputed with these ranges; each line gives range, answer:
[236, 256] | 60.57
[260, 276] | 56.13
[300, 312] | 52.26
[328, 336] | 44.46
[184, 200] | 66.23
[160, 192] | 66.59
